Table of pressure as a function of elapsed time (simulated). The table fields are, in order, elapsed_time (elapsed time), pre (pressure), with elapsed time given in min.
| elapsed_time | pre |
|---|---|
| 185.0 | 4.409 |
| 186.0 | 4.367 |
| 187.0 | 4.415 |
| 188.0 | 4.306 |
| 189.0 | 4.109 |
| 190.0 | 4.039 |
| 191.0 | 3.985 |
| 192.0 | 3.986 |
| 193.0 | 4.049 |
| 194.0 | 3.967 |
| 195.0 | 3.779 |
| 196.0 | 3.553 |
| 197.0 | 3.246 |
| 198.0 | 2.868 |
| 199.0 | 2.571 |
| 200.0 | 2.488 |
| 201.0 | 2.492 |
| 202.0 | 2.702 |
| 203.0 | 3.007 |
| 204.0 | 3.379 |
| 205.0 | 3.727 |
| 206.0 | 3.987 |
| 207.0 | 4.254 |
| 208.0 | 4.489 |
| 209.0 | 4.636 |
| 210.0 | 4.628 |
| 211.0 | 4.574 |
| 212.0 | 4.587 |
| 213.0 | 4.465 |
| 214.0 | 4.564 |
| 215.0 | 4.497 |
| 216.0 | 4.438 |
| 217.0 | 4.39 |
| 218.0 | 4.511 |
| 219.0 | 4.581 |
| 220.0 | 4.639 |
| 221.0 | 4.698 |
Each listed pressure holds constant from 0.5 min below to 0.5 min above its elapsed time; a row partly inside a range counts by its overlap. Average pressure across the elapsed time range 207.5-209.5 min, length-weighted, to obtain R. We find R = 4.56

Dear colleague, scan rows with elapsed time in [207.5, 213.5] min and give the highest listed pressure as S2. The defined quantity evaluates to 4.636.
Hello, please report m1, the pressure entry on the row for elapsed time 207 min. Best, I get 4.254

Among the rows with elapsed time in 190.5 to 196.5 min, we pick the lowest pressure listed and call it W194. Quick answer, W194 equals 3.553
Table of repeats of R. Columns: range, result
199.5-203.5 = 2.67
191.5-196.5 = 3.87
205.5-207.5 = 4.12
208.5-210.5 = 4.63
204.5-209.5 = 4.22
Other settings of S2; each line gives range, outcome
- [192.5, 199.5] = 4.049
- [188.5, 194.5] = 4.109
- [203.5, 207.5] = 4.254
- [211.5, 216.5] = 4.587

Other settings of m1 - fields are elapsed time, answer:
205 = 3.727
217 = 4.39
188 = 4.306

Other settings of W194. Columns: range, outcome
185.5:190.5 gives 4.039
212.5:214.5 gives 4.465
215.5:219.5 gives 4.39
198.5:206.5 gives 2.488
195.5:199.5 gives 2.571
